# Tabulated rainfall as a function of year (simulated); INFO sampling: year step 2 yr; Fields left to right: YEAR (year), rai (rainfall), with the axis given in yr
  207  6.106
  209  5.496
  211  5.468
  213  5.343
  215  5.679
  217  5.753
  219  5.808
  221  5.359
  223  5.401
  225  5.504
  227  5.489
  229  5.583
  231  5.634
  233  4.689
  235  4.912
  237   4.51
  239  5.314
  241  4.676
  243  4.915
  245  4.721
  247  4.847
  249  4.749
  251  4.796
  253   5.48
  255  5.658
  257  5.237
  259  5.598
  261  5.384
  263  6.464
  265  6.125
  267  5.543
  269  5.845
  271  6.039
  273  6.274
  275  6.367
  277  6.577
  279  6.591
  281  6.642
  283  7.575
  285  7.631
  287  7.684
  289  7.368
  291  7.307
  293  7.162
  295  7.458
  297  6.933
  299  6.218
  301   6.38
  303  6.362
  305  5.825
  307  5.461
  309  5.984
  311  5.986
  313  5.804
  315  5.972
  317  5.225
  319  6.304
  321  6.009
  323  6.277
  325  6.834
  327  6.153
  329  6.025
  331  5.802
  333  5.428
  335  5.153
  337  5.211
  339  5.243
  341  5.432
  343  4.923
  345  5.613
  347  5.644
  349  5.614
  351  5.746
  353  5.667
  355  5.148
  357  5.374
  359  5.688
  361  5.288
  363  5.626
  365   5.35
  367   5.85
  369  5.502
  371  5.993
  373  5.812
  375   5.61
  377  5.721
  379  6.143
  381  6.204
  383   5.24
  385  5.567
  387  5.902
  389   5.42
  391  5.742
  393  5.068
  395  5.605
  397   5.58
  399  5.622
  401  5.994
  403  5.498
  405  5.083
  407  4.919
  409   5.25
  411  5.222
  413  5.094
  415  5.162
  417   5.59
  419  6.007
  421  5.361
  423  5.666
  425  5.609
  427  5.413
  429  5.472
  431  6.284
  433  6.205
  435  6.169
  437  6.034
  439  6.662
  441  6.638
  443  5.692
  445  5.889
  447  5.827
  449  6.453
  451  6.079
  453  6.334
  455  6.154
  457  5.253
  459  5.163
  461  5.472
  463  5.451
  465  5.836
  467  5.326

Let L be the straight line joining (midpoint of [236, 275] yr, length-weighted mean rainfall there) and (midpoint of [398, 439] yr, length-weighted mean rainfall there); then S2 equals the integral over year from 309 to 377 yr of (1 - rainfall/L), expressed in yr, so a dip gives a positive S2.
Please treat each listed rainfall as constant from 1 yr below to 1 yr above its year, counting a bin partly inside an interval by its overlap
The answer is -2.1 yr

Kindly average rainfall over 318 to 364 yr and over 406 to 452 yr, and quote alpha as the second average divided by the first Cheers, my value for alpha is 1.0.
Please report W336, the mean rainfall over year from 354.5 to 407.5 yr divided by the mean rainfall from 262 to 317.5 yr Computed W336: 0.86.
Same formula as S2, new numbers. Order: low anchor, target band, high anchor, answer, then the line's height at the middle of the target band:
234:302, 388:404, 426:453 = 1.3 yr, 6.06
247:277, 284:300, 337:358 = -4.6 yr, 5.6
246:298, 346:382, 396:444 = 1.5 yr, 5.91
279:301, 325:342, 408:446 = 2.7 yr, 6.7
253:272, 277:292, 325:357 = -4.0 yr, 5.7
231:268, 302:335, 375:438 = -3.4 yr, 5.39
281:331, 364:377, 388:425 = 0.3 yr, 5.82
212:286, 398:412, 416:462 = 1.1 yr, 5.84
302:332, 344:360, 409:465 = 1.0 yr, 5.94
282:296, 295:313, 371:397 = 2.5 yr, 7.17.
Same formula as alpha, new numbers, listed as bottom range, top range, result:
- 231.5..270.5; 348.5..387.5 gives 1.08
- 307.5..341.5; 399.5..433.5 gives 0.95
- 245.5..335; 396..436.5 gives 0.91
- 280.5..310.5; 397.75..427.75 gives 0.80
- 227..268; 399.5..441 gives 1.08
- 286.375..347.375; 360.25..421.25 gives 0.91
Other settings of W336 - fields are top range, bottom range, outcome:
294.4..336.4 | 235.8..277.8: 1.11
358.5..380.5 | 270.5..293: 0.82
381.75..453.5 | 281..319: 0.87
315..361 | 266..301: 0.84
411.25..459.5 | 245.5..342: 0.96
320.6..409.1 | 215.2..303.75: 0.95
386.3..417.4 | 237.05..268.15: 1.03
